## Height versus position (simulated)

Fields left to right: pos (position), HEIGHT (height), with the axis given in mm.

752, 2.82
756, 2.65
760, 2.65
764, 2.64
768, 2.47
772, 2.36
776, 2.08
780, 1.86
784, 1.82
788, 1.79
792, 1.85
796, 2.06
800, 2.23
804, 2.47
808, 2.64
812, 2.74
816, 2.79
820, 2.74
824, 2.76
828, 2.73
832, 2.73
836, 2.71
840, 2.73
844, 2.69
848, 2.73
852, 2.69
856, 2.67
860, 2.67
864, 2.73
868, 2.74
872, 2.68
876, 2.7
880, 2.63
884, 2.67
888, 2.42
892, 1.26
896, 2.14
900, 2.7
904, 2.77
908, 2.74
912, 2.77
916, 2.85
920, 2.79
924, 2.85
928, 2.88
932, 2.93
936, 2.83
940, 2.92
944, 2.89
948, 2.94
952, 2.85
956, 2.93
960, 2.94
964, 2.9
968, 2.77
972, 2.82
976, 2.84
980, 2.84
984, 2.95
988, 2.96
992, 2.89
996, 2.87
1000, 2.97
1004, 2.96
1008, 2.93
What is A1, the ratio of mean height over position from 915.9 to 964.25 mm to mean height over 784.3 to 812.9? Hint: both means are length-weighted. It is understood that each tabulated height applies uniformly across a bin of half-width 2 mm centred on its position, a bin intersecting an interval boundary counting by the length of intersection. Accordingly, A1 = 1.3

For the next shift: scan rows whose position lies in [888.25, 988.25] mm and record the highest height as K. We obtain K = 2.96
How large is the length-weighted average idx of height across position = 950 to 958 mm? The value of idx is 2.89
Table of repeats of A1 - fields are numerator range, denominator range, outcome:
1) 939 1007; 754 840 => 1.19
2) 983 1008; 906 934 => 1.04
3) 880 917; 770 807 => 1.20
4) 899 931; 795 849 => 1.06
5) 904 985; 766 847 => 1.18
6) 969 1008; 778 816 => 1.32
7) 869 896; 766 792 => 1.17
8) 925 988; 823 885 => 1.07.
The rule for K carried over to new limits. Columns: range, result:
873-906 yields 2.77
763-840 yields 2.79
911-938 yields 2.93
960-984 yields 2.95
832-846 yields 2.73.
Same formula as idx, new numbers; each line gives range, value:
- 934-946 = 2.88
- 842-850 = 2.71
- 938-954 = 2.9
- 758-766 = 2.65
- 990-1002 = 2.91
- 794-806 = 2.25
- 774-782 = 1.97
